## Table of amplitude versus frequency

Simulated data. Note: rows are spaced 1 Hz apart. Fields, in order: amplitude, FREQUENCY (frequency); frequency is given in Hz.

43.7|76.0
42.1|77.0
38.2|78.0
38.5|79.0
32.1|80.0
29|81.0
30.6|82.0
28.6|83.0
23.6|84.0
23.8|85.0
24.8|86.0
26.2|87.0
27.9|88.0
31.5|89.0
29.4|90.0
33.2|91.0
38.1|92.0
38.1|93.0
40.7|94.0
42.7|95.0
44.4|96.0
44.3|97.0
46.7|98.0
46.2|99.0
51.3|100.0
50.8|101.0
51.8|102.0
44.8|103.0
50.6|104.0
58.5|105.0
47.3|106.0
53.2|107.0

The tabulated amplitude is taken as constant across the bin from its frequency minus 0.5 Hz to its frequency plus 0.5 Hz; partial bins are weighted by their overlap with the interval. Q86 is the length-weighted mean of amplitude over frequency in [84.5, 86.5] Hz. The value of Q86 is 24.3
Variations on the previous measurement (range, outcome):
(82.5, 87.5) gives 25.4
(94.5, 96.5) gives 43.5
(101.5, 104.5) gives 49.1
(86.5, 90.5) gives 28.8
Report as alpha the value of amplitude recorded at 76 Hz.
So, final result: 43.7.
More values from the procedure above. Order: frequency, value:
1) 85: 23.8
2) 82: 30.6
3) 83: 28.6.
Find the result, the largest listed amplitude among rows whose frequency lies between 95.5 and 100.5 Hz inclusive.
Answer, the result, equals 51.3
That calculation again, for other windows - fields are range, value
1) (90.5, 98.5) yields 46.7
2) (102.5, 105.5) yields 58.5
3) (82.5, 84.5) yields 28.6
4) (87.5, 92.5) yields 38.1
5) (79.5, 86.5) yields 32.1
